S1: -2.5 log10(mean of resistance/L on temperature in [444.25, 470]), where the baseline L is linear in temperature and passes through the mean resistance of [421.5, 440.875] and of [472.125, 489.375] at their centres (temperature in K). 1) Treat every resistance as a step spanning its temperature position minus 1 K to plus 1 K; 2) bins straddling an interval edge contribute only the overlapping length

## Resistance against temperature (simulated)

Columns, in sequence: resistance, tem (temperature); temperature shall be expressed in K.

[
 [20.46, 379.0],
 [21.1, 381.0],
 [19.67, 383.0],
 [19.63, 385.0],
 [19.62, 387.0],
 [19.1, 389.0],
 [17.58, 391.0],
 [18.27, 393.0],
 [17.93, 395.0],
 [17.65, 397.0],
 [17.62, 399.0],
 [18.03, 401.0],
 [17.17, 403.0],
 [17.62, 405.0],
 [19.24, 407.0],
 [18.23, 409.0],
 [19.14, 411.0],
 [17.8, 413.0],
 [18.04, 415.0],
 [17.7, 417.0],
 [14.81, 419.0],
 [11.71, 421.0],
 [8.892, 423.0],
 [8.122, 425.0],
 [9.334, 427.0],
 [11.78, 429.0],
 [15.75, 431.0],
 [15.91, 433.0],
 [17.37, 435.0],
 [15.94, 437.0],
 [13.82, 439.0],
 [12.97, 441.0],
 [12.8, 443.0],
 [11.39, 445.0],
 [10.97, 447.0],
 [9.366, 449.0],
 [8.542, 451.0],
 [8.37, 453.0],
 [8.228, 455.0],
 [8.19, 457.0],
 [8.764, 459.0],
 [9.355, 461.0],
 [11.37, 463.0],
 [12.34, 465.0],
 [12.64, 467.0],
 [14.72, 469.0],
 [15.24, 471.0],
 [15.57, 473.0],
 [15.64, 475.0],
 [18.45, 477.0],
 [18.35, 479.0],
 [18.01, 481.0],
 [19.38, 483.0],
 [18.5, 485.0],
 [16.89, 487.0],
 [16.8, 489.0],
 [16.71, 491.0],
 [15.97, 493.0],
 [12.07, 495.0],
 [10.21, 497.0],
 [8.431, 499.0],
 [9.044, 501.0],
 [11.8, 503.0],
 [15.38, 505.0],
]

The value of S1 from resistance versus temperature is 0.43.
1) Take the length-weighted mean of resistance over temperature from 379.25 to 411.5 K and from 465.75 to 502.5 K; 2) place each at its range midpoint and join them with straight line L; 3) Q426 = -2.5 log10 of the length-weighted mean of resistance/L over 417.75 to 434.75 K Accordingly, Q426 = 0.37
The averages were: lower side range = 18.6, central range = 12.4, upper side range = 15.1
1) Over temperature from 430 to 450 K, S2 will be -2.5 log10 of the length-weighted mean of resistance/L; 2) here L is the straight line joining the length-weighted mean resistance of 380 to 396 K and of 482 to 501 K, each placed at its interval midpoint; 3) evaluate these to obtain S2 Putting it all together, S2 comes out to 0.24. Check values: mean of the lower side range 19.1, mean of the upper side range 14.7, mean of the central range 13.6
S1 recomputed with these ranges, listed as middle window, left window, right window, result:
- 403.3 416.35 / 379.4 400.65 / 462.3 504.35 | -0.02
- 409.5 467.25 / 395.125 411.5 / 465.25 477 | 0.30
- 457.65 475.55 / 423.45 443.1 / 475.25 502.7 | 0.14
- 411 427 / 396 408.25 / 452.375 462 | 0.10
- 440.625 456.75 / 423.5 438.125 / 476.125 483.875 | 0.43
